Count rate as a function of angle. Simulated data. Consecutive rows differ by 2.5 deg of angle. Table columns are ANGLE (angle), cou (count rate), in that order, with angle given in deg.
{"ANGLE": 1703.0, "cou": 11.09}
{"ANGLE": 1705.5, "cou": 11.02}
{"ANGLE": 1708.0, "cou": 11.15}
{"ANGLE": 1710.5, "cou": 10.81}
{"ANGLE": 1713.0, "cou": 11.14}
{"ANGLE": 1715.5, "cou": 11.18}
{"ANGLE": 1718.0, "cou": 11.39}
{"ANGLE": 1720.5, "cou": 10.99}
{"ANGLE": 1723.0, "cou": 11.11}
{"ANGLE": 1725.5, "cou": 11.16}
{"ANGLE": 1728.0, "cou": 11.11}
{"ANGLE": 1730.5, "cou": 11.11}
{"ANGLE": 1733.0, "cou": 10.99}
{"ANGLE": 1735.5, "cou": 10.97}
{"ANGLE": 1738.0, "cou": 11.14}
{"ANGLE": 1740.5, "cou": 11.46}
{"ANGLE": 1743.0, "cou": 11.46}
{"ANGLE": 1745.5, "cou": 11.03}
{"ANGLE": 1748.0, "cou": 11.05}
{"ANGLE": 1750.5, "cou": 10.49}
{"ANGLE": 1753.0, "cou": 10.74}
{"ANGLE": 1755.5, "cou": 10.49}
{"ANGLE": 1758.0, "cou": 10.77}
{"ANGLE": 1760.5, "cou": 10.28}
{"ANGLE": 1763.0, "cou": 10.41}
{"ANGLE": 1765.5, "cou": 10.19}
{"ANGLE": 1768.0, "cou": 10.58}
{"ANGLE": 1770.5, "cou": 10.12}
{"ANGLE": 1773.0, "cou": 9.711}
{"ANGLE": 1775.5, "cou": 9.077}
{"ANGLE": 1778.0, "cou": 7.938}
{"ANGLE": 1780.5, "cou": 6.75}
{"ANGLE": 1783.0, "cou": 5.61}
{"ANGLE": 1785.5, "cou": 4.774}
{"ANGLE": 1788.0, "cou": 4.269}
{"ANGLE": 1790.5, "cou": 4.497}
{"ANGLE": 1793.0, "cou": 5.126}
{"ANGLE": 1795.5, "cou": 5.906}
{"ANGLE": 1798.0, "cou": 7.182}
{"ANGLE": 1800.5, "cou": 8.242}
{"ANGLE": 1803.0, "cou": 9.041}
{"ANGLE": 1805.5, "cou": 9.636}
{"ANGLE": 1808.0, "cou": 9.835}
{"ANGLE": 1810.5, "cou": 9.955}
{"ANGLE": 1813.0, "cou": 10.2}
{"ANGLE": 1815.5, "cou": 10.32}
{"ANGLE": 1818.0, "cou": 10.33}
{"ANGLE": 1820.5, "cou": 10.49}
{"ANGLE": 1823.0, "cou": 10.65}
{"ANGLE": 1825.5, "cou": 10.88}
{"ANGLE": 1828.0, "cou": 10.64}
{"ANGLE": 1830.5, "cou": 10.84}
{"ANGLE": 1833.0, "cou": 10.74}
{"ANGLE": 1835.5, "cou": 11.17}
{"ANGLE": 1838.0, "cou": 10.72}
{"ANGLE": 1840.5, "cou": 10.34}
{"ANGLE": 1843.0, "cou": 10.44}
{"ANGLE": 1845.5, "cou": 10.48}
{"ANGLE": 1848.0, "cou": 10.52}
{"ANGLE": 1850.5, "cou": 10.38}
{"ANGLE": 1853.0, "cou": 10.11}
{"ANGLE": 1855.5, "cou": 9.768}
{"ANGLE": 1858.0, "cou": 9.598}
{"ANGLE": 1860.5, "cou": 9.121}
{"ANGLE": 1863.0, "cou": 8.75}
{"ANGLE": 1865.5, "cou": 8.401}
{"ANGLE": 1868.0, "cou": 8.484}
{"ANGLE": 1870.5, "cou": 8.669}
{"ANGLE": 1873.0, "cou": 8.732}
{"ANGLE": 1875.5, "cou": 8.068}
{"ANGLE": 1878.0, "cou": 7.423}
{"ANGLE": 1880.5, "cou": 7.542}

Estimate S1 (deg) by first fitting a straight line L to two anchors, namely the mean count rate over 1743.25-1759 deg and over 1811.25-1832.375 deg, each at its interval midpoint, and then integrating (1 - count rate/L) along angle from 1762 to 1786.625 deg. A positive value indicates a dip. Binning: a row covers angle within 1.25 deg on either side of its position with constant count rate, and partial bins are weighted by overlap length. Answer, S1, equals 5.07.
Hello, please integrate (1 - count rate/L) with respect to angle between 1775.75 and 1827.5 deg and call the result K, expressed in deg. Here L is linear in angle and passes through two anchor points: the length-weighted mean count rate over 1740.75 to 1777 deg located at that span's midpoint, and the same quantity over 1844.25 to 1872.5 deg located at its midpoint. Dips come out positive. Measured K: 9.6 deg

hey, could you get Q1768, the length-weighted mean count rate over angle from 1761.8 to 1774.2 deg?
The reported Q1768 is 10.2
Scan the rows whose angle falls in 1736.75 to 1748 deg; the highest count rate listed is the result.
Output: 11.46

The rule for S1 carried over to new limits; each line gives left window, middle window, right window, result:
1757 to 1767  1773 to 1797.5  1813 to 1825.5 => 9.89 deg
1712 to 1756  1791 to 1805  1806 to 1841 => 4.67 deg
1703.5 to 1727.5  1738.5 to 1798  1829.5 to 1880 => 9.95 deg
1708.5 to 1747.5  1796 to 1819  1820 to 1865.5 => 2.69 deg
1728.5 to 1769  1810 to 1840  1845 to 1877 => -2.52 deg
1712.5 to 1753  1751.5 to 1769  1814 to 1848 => 0.75 deg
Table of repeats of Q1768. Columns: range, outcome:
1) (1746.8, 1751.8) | 10.8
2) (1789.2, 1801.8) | 6.19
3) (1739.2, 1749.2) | 11.3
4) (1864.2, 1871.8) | 8.52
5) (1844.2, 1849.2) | 10.5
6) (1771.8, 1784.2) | 7.82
